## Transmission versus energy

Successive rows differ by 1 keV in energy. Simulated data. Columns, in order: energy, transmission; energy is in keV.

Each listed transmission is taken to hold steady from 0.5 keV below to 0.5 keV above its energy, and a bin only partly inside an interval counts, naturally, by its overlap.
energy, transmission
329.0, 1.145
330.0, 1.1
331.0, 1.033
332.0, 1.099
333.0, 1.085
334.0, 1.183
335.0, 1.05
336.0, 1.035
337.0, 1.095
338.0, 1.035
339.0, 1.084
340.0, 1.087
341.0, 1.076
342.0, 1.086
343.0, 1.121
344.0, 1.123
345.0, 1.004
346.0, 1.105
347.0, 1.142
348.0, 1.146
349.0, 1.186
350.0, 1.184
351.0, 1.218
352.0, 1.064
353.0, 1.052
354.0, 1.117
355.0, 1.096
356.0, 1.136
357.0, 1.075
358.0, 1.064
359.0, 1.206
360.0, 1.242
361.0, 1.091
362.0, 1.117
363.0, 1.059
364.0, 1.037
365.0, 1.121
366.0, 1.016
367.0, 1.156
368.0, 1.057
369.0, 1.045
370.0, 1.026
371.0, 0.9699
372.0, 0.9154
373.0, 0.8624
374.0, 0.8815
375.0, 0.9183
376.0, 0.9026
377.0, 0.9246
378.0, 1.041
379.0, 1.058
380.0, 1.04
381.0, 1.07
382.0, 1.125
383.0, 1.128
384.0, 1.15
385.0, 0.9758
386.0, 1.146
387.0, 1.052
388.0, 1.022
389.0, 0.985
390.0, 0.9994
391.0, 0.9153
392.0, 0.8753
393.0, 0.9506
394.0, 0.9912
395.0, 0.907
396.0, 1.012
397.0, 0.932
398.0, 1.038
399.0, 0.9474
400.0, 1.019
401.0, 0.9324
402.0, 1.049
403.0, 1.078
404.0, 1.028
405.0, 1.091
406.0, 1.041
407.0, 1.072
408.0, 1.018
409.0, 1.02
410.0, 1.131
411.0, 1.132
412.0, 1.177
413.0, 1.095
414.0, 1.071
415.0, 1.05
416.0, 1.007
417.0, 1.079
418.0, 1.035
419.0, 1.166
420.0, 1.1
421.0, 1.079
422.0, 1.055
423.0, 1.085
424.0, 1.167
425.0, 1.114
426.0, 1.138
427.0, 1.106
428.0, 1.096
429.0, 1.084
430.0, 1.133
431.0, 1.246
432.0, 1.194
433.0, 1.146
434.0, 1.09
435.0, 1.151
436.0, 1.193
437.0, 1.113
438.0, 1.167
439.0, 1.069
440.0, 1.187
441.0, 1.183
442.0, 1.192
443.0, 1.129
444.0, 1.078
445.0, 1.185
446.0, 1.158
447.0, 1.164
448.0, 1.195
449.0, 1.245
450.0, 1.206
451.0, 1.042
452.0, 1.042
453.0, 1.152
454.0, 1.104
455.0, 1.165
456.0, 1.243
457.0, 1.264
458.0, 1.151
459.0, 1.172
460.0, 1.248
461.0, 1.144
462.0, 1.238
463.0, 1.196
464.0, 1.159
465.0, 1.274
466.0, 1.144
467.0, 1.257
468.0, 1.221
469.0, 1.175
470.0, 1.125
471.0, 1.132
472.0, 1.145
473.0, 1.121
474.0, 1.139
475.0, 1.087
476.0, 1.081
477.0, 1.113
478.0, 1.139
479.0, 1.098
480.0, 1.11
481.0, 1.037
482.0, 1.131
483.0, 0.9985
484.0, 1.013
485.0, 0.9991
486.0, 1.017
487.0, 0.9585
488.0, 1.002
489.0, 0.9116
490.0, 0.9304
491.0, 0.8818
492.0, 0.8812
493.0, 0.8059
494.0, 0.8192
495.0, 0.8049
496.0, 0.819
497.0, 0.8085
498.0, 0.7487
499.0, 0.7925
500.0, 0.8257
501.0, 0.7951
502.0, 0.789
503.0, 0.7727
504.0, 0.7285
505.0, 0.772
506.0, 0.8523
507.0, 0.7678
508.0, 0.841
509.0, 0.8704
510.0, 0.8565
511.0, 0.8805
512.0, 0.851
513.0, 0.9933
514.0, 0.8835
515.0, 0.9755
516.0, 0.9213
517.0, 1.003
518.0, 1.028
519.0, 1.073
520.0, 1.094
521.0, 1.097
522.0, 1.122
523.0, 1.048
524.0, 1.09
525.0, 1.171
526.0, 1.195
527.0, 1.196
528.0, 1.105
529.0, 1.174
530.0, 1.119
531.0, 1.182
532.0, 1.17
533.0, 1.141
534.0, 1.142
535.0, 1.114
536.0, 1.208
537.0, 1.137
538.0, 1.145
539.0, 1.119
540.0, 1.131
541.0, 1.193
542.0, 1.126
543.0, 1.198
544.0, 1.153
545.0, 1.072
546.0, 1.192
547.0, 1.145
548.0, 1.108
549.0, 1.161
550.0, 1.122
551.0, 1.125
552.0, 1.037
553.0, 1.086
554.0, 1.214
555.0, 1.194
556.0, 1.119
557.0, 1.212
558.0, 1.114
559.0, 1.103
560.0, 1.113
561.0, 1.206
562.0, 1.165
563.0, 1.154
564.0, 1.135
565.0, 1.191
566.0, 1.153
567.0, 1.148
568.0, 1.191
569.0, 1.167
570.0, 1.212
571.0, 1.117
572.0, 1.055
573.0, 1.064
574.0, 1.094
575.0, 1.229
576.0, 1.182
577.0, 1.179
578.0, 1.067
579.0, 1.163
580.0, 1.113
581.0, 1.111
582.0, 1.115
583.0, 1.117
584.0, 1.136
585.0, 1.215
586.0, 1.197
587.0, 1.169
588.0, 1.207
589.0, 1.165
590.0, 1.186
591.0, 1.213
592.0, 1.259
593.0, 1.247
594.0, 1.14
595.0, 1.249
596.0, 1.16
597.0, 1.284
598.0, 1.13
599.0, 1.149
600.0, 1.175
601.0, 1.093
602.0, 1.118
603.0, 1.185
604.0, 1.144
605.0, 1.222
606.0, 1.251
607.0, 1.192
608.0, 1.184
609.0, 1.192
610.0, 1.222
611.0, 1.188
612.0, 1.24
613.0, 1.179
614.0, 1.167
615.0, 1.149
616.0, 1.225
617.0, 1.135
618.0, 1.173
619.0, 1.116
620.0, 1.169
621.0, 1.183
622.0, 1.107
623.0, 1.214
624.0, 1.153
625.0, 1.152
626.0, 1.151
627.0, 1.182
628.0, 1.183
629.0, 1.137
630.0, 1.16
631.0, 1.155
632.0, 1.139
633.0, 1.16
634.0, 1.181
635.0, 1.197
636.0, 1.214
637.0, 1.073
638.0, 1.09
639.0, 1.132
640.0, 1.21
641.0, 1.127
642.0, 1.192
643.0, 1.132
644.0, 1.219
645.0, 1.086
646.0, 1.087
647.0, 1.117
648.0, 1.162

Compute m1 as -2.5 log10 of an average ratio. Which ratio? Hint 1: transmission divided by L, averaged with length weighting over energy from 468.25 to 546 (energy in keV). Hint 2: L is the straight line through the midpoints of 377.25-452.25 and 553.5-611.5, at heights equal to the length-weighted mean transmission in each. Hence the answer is 0.116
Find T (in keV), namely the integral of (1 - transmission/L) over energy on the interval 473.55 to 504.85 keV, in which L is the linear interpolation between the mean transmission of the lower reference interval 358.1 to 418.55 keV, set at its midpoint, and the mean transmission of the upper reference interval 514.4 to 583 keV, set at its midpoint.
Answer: 4.6 keV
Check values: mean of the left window 1.03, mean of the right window 1.13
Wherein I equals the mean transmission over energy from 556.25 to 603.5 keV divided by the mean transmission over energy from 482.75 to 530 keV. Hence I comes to 1.24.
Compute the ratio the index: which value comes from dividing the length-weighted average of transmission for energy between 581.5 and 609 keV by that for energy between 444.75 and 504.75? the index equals 1.13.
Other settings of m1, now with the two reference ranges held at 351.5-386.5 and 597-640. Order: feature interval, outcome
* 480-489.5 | 0.10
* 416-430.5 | -0.02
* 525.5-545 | -0.02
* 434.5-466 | -0.07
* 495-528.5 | 0.20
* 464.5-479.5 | -0.05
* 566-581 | 0.01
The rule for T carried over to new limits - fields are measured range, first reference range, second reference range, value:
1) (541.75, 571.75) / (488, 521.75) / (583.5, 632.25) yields -3.4 keV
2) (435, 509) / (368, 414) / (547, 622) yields 1.8 keV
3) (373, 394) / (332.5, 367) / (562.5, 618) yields 2.1 keV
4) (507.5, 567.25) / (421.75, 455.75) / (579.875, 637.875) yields 3.1 keV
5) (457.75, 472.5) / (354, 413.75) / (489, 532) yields -3.2 keV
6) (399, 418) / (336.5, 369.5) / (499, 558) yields 0.5 keV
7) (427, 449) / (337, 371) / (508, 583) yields -0.9 keV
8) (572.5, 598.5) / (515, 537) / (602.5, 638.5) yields -0.4 keV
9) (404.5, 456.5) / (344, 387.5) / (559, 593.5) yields -1.2 keV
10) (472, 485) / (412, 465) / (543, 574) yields 0.6 keV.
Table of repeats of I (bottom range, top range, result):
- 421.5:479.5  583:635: 1.02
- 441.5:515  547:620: 1.13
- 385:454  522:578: 1.06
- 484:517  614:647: 1.33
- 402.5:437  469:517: 0.85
